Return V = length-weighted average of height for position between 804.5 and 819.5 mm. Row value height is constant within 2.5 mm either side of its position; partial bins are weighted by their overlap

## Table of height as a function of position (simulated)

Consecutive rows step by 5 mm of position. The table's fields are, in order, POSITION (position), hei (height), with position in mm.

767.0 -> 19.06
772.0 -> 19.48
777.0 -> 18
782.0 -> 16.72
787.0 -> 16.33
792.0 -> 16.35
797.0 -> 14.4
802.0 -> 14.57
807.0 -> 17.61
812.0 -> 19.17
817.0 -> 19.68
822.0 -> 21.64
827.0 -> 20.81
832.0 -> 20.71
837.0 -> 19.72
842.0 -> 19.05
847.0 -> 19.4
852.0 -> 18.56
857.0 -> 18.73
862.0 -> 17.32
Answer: 18.8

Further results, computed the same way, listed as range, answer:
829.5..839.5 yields 20.2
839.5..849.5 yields 19.2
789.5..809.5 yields 15.7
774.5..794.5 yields 16.9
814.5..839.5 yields 20.5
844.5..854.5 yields 19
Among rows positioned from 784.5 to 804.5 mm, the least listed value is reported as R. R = 14.4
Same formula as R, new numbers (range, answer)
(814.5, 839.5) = 19.68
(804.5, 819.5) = 17.61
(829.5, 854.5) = 18.56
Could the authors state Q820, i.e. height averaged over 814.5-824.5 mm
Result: 20.7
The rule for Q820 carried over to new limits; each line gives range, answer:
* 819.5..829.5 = 21.2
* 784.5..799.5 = 15.7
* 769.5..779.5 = 18.7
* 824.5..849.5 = 19.9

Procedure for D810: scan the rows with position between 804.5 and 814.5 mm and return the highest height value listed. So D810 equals 19.17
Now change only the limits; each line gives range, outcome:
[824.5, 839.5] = 20.81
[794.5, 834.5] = 21.64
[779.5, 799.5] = 16.72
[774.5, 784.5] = 18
